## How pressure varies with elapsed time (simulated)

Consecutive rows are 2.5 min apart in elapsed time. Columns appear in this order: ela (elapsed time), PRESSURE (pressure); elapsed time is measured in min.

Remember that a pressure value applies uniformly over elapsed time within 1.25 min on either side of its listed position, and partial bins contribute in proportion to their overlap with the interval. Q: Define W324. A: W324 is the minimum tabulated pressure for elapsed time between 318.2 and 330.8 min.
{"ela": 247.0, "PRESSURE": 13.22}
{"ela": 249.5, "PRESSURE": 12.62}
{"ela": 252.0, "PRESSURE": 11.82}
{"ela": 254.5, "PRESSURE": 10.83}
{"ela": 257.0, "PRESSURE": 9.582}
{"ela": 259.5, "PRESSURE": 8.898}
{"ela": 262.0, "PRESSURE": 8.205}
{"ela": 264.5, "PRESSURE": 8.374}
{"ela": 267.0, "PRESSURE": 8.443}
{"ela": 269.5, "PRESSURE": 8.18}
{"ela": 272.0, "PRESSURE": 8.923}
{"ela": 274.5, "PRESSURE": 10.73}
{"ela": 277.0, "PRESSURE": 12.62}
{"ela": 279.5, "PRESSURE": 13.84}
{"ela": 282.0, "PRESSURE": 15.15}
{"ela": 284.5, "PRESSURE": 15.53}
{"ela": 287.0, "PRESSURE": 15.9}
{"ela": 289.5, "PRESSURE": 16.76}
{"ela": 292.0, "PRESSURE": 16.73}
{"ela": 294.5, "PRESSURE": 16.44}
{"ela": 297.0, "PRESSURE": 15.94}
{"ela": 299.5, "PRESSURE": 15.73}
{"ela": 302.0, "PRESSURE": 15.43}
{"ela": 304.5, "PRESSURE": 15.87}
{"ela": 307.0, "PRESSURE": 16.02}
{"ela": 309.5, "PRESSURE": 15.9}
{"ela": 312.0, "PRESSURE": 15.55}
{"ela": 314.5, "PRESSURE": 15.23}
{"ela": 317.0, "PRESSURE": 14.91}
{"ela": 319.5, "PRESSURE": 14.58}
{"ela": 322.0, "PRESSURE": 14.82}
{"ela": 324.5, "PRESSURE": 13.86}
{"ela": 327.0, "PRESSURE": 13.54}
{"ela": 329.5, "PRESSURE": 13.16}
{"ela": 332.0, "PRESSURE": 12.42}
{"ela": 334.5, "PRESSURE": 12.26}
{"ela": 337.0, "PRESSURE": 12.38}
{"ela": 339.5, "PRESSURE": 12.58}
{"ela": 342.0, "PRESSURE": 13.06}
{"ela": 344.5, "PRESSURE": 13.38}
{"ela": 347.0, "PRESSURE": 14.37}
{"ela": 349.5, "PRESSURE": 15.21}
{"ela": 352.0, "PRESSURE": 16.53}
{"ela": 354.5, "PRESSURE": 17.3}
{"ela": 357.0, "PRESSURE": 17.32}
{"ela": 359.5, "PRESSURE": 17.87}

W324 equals 13.16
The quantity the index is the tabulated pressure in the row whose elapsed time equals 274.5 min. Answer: 10.73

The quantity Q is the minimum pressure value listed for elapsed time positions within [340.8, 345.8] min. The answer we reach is 13.06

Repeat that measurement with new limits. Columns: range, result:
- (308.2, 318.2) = 14.91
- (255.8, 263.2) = 8.205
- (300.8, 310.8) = 15.43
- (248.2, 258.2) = 9.582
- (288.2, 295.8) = 16.44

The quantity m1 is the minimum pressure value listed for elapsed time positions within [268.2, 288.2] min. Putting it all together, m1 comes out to 8.18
